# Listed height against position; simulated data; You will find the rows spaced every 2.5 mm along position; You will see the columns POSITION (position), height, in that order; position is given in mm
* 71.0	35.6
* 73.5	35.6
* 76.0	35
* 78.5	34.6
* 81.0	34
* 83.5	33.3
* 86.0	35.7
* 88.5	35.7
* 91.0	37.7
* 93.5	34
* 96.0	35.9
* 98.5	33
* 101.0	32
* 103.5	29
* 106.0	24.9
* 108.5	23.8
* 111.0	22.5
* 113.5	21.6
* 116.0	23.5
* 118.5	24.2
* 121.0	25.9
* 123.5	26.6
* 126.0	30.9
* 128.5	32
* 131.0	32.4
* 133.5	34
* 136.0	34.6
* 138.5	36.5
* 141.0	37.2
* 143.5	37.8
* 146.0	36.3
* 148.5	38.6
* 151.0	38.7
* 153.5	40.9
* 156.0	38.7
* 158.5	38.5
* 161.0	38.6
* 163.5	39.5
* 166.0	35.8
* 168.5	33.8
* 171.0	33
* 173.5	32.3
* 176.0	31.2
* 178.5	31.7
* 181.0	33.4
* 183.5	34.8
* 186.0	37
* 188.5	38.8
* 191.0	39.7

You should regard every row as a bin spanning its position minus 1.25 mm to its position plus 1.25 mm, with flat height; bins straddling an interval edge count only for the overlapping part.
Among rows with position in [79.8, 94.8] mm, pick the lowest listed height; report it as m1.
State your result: 33.3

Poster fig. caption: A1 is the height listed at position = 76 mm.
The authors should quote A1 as 35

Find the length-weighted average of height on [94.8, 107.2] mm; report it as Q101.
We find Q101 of 31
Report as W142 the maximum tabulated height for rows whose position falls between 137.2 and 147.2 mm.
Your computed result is 37.8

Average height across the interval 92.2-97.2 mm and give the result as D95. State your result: 35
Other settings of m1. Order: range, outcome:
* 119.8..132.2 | 25.9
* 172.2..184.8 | 31.2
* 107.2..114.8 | 21.6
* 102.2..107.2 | 24.9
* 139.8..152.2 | 36.3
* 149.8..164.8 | 38.5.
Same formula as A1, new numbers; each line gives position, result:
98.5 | 33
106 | 24.9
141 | 37.2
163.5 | 39.5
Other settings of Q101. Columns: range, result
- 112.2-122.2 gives 23.8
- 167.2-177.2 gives 32.6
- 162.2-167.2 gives 37.7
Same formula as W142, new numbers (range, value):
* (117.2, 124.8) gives 26.6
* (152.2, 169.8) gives 40.9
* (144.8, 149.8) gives 38.6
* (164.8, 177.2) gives 35.8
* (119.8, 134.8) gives 34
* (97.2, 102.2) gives 33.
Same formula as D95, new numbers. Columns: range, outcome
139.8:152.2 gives 37.7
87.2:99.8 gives 35.2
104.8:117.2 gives 23.3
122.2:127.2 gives 28.7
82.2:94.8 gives 35.3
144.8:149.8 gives 37.5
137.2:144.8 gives 37.1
